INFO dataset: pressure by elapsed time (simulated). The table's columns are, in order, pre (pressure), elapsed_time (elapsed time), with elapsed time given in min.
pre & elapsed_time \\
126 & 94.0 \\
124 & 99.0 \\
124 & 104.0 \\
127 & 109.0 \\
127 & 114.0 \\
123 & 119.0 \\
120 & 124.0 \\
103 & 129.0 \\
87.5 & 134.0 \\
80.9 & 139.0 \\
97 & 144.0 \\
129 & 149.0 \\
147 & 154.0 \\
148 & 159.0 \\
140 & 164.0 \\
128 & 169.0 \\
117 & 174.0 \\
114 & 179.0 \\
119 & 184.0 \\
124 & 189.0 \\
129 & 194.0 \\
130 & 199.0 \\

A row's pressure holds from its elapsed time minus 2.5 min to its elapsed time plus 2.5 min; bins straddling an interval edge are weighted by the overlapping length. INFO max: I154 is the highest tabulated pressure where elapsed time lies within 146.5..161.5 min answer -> 148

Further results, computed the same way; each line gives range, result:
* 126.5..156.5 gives 147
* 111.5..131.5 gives 127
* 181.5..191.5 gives 124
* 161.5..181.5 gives 140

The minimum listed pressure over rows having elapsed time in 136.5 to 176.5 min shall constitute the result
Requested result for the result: 80.9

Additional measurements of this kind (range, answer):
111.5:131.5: 103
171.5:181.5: 114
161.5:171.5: 128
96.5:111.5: 124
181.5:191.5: 119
